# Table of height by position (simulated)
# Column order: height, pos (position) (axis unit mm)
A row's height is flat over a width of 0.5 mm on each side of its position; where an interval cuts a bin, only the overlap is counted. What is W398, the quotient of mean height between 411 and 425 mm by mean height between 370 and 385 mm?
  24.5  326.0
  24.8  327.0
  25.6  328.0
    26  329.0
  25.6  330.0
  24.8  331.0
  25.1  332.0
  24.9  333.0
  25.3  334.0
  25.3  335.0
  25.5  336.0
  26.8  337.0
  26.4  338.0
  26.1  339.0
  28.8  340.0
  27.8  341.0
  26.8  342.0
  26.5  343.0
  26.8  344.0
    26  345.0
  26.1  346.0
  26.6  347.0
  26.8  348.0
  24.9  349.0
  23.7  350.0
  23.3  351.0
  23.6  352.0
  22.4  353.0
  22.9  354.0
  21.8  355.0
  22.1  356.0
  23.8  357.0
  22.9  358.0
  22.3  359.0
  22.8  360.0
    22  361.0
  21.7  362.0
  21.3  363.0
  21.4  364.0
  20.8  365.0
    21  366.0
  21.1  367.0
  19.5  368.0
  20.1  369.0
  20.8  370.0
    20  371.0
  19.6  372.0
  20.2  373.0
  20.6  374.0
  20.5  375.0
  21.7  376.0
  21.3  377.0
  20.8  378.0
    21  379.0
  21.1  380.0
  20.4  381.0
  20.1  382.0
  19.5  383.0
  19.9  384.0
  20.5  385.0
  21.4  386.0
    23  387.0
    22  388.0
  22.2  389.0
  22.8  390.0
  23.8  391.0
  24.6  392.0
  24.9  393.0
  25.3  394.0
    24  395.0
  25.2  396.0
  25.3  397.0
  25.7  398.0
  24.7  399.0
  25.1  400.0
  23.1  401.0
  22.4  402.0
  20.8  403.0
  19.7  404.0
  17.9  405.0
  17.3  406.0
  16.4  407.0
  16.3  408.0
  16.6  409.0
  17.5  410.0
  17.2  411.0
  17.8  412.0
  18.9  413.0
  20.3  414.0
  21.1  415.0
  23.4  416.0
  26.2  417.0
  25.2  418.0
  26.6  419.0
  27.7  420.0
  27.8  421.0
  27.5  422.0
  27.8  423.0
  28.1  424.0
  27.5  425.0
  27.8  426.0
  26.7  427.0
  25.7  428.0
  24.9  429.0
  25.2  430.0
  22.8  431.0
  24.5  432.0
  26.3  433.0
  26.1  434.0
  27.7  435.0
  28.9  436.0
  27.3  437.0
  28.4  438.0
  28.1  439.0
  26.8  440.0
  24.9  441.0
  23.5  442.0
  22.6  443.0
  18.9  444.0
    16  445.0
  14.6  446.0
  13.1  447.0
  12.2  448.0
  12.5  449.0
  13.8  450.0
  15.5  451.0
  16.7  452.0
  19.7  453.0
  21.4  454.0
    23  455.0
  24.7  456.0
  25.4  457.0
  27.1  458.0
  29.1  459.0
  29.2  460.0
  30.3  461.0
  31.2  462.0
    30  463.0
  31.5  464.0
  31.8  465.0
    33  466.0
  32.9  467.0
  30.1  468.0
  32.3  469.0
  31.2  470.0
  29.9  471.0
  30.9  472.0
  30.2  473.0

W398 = 1.2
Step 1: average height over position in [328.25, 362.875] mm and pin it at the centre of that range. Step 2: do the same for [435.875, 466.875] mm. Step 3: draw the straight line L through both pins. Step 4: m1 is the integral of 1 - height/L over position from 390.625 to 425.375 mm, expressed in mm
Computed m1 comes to 1.84 mm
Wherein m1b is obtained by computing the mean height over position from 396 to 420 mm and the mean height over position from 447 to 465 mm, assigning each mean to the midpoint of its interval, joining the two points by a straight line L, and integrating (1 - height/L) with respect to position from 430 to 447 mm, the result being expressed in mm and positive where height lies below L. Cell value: -1.13 mm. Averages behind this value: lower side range 21.3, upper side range 23.1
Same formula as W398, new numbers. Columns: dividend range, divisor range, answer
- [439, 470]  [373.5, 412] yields 1.12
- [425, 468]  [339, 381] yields 1.07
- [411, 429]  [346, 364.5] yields 1.07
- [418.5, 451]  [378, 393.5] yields 1.09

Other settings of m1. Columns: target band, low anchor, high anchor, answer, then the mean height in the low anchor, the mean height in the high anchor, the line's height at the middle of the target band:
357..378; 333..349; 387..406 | 3.1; 26.4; 23.1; 24.8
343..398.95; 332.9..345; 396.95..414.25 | 1.8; 26.4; 20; 23.4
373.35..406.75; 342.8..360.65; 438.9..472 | 3.0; 24.1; 24.4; 24.2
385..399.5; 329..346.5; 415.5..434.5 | 1.3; 26.1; 26.2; 26.2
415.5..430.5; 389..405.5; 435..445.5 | -1.5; 23.4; 24.7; 24.2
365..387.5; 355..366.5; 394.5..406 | 1.7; 22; 22.8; 22.3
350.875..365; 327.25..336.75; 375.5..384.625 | 0.3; 25.4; 20.6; 22.8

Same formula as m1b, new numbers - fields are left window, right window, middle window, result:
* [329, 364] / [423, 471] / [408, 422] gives 1.6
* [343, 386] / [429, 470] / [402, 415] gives 2.8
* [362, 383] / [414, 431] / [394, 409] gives 1.3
